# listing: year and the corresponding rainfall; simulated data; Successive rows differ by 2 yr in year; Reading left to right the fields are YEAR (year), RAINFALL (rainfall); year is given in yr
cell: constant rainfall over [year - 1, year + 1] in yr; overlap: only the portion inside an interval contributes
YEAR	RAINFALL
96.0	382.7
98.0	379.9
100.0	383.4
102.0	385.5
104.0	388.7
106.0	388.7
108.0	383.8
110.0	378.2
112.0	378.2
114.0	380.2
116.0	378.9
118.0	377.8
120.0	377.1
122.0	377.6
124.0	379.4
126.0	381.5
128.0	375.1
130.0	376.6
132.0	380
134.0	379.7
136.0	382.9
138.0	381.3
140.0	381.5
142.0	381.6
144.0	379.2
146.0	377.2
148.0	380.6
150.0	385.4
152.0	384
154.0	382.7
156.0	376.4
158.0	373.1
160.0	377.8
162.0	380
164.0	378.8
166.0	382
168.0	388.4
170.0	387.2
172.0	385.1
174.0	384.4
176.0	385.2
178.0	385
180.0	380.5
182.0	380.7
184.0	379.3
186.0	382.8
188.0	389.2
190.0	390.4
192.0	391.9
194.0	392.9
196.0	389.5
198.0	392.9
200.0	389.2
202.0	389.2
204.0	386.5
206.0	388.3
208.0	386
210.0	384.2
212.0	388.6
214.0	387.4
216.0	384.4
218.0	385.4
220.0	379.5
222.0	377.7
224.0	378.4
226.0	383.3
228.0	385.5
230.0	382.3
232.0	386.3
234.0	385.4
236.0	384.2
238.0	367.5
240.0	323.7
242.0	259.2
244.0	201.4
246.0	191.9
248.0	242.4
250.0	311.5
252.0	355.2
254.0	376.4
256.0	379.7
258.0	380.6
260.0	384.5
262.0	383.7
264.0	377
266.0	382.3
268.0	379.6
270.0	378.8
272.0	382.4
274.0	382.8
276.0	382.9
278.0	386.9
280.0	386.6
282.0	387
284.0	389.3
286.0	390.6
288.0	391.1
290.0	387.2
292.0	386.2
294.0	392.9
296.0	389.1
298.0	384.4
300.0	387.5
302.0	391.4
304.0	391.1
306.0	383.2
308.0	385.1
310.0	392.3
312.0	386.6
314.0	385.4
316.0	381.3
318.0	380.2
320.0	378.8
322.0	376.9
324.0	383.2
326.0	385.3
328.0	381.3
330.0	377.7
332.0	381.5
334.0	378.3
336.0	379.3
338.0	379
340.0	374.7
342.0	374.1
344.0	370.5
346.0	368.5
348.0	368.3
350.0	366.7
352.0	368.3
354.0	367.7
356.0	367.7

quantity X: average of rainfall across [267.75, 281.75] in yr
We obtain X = 383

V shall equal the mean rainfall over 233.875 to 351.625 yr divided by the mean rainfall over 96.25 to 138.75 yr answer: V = 0.97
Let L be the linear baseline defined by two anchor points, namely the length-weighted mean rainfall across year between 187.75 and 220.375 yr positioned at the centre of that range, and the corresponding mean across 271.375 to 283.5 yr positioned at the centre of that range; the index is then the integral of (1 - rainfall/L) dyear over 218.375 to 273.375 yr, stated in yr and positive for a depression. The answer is 4.8 yr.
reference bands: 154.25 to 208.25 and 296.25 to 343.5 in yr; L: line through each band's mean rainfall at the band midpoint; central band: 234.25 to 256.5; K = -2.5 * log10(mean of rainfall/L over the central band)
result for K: 0.23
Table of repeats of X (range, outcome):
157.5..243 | 380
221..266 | 346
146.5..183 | 382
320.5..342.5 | 379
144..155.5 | 381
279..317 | 388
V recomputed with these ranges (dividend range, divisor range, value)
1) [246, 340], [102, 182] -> 0.99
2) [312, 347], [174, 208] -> 0.98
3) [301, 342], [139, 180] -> 1.00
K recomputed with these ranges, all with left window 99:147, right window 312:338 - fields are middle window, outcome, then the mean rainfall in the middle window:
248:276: 0.034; 369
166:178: -0.014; 386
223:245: 0.095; 349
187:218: -0.022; 389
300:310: -0.020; 388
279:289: -0.023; 389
